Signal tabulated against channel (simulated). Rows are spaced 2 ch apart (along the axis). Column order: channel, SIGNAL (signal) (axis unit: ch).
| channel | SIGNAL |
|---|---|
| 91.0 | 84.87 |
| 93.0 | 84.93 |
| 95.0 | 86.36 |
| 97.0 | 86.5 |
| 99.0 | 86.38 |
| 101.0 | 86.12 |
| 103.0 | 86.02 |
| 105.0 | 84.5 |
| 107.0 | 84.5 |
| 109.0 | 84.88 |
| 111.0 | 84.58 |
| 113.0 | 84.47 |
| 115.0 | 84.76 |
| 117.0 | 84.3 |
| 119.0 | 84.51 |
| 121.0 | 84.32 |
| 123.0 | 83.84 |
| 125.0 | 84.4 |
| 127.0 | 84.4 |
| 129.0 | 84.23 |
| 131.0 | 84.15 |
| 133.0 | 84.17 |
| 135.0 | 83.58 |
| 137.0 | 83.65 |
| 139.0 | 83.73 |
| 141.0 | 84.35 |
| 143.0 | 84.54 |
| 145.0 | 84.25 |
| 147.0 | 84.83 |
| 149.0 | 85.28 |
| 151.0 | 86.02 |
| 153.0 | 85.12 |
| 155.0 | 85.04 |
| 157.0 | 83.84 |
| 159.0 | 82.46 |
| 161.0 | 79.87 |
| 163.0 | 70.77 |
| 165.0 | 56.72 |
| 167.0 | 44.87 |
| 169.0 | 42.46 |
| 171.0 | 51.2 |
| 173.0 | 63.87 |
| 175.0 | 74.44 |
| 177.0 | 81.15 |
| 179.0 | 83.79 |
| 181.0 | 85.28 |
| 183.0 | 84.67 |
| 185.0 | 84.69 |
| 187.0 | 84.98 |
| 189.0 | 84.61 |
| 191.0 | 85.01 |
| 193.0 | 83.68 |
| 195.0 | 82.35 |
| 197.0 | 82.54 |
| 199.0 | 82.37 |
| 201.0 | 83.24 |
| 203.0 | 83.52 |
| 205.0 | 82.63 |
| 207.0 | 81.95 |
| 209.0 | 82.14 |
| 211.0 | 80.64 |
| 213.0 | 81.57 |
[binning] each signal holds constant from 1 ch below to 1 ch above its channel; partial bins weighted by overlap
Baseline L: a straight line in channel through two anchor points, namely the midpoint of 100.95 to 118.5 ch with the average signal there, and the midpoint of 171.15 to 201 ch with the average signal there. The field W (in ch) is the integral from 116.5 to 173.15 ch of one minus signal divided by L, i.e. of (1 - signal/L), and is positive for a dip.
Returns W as 3.3 ch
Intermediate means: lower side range 84.8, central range 78.3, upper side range 80.9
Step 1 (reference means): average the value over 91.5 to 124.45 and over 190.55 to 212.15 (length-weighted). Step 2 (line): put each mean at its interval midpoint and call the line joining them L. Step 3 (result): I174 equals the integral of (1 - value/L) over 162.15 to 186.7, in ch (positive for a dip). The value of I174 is 4.19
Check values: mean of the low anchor 85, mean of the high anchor 82.7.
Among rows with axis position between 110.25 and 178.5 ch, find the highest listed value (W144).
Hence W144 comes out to 86.02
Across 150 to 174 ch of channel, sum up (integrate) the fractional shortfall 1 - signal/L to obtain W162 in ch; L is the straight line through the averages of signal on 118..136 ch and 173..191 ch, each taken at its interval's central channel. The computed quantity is 3.9 ch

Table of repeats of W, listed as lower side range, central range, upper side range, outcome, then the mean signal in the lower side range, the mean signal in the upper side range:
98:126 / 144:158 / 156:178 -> -2.6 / 84.8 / 66.5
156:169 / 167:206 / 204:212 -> -1.0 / 67.7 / 81.8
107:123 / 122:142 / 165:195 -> -0.6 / 84.5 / 73.6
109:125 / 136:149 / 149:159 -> 0.1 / 84.4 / 84.8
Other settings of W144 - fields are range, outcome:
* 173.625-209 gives 85.28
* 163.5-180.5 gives 83.79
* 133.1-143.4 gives 84.54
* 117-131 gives 84.51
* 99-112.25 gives 86.38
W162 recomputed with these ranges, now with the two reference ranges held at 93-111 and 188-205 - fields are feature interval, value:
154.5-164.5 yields 0.6 ch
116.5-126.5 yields 0.1 ch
